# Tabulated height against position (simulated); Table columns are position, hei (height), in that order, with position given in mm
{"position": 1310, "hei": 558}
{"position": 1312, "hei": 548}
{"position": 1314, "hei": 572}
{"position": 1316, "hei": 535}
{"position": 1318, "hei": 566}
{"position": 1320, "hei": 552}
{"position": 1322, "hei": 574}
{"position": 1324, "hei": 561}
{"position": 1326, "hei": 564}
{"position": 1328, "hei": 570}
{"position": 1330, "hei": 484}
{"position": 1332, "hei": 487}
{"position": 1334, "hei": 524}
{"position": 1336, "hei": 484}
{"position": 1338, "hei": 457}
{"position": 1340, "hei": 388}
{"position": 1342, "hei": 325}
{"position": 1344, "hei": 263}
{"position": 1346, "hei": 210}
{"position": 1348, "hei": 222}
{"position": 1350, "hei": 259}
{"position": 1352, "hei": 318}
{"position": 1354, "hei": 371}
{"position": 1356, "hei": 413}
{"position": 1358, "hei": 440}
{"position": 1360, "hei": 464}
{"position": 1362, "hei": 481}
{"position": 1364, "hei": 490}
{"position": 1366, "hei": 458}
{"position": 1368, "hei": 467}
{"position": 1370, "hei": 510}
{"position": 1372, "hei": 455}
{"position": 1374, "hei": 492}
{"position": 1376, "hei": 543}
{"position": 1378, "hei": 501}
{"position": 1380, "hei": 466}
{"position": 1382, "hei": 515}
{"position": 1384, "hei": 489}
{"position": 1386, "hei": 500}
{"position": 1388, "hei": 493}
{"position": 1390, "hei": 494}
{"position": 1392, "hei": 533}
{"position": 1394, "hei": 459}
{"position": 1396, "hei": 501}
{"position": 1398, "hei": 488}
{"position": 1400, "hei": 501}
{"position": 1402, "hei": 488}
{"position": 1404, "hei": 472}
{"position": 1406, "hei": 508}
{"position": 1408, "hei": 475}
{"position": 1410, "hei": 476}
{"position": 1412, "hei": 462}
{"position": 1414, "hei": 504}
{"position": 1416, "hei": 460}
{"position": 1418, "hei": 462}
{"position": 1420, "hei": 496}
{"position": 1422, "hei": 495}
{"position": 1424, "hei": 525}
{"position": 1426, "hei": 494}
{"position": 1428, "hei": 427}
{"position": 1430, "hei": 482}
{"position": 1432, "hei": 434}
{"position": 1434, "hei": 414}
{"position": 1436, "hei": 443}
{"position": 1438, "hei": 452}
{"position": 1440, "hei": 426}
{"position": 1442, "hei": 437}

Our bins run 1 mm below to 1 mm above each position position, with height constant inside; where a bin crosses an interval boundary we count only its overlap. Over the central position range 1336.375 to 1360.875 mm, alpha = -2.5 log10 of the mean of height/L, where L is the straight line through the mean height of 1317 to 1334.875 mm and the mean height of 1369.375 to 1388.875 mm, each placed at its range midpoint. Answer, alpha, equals 0.44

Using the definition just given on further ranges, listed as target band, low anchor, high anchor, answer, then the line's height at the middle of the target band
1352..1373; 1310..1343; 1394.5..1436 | 0.11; 499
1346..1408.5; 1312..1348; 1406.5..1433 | 0.04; 475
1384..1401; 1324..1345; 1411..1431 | -0.05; 474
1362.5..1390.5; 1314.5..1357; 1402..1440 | -0.09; 453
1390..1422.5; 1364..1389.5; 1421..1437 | -0.02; 476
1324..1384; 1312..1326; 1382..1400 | 0.20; 529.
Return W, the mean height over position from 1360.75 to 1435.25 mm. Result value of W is 484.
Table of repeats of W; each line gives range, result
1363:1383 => 490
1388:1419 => 486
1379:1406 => 493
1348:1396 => 457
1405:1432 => 480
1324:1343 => 480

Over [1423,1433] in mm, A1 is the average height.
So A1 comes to 472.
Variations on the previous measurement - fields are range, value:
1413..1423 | 483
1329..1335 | 498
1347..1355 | 292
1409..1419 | 473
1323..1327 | 562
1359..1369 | 472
